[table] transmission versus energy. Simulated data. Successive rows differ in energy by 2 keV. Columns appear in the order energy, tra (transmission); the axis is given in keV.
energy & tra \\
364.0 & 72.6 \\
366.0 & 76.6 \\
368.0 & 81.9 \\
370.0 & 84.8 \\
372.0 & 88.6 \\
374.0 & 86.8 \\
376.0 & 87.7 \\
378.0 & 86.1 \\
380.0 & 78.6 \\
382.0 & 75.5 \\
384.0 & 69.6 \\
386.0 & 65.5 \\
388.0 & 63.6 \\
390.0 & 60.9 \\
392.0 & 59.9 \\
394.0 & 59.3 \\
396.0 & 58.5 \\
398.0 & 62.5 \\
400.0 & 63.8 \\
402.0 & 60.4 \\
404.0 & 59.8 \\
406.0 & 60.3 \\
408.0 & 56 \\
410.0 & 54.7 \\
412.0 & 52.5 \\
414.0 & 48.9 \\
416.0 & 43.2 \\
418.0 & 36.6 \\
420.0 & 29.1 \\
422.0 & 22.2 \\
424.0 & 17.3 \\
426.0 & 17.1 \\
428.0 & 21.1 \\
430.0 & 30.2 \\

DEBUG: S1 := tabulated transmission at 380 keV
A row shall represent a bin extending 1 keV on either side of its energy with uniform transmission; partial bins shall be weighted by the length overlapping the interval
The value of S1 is 78.6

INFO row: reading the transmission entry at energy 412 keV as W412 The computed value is 52.5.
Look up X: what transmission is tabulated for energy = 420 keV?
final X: 29.1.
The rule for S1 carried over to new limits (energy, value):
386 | 65.5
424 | 17.3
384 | 69.6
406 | 60.3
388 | 63.6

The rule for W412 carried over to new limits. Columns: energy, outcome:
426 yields 17.1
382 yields 75.5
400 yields 63.8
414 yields 48.9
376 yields 87.7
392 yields 59.9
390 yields 60.9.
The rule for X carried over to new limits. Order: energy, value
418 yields 36.6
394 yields 59.3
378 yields 86.1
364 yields 72.6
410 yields 54.7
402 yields 60.4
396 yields 58.5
